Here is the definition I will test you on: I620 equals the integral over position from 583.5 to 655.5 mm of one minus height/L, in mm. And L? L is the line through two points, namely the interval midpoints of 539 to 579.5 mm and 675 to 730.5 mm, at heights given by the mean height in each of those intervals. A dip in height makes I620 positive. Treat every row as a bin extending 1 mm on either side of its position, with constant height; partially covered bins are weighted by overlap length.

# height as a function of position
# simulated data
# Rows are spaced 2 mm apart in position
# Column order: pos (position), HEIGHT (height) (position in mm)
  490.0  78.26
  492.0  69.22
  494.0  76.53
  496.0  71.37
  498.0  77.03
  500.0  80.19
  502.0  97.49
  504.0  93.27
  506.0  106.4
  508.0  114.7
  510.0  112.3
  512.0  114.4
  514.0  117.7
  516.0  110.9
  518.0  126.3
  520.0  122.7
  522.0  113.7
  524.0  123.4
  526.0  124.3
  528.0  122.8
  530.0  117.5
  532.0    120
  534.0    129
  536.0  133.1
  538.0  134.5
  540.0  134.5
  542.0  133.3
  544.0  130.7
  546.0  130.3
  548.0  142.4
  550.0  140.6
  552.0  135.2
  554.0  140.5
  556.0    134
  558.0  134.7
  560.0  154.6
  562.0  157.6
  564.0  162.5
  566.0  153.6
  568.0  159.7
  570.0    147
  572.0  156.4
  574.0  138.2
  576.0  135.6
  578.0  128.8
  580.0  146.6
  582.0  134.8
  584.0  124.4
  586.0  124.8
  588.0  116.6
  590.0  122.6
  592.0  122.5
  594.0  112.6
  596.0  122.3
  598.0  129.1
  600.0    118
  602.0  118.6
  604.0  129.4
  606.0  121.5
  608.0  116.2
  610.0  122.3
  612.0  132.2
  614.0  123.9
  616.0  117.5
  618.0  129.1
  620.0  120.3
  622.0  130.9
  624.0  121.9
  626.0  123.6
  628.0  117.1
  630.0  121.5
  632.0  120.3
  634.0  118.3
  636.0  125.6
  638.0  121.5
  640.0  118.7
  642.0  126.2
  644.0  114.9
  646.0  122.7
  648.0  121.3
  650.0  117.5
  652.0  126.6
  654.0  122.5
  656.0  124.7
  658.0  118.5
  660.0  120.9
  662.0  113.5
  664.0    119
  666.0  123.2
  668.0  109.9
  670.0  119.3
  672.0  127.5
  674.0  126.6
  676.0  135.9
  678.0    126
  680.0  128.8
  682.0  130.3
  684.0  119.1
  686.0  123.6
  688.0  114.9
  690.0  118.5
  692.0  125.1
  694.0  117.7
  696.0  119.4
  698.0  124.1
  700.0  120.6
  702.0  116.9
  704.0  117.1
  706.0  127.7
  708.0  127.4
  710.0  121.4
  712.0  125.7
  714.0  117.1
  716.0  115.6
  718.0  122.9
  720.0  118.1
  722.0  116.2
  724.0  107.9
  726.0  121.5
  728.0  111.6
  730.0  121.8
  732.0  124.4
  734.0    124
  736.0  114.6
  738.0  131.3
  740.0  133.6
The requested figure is 6.2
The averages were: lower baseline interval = 143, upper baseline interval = 121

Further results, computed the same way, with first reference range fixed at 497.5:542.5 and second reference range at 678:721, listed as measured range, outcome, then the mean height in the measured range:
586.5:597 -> -0.1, 120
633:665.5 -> -0.2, 121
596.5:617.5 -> -0.8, 123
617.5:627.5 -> -0.5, 125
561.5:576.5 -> -4.4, 152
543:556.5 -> -2.3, 136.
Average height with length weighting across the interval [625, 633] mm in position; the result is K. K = 121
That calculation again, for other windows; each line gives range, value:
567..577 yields 147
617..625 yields 126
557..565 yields 152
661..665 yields 116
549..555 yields 139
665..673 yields 120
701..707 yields 121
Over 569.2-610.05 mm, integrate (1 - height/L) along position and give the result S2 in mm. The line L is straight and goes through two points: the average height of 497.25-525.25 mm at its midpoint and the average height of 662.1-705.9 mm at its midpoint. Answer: -4.9 mm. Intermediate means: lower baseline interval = 108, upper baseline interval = 122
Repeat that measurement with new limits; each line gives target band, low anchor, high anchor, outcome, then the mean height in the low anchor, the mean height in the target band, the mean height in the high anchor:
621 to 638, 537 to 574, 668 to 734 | 1.3 mm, 143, 122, 121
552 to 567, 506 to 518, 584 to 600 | -3.6 mm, 114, 147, 121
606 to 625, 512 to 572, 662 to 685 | 0.7 mm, 134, 124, 124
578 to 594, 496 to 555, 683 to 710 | -0.9 mm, 119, 127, 121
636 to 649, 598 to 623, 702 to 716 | 0.2 mm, 124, 121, 122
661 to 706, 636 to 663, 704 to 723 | -0.3 mm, 121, 122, 121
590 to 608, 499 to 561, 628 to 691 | 0.2 mm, 123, 121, 122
